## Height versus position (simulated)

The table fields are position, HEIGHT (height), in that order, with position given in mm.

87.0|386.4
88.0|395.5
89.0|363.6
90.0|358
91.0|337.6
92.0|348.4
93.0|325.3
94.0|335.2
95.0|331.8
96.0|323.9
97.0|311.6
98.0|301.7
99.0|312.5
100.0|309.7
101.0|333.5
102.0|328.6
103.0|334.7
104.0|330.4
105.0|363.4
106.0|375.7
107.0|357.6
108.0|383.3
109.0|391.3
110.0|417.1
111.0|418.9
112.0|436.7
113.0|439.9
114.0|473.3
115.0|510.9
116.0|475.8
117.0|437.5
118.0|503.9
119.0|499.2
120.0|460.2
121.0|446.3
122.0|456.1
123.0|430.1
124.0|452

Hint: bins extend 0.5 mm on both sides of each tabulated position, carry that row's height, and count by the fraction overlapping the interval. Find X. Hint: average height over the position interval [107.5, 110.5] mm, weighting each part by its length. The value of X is 397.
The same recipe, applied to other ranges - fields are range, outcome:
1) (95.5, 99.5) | 312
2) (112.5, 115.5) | 475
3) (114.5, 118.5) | 482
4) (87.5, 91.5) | 364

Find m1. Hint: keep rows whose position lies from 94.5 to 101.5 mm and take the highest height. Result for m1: 333.5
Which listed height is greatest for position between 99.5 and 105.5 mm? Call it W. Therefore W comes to 363.4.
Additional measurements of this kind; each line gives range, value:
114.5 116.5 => 510.9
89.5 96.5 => 358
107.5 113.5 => 439.9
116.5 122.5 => 503.9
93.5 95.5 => 335.2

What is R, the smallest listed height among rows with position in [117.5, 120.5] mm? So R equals 460.2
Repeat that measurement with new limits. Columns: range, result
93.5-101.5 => 301.7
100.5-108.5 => 328.6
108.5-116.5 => 391.3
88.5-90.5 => 358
